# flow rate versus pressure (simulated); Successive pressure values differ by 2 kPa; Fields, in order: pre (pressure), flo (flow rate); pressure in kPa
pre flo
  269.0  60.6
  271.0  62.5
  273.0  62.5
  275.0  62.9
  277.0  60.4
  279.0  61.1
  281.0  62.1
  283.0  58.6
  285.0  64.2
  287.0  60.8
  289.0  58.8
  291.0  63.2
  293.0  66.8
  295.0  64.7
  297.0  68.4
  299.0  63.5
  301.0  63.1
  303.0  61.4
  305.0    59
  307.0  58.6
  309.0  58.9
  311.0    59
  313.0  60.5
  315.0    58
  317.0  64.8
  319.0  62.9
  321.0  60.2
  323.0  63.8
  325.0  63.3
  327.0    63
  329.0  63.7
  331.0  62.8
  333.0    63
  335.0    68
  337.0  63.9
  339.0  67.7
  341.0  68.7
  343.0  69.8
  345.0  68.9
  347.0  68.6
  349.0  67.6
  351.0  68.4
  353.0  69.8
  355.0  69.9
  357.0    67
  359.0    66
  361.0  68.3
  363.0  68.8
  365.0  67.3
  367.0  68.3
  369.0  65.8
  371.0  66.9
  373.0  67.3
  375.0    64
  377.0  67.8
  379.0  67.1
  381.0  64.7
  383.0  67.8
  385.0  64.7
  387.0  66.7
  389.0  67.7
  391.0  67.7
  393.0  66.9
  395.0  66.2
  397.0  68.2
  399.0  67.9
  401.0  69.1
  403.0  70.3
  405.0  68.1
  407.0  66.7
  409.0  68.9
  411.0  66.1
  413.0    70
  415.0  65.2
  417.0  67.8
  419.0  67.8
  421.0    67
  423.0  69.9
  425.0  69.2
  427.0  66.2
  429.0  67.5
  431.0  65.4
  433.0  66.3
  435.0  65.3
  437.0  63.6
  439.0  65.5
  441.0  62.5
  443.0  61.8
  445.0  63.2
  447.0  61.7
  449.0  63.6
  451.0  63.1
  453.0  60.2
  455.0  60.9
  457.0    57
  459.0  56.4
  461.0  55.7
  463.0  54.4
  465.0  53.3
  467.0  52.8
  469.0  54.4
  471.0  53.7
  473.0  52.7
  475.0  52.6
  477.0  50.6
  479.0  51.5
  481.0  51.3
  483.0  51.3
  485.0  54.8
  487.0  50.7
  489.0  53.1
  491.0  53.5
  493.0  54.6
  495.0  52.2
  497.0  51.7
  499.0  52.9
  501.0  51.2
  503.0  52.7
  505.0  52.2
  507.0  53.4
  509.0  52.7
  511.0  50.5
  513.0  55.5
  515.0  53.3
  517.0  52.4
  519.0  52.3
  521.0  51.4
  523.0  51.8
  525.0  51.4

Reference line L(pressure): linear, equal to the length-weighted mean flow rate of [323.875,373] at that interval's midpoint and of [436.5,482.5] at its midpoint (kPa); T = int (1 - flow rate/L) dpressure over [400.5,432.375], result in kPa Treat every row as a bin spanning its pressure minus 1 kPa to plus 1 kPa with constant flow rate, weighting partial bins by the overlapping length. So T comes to -3.5 kPa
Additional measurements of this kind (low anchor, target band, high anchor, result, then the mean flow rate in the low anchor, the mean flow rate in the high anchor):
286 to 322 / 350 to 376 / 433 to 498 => -3.29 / 61.8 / 56.7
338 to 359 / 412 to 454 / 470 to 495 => -4.98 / 68.5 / 52.5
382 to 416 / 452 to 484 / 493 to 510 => 1.76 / 67.5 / 52.5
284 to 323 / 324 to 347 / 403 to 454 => -1.05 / 62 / 65.8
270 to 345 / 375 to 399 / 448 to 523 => -3.22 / 62.9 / 53.9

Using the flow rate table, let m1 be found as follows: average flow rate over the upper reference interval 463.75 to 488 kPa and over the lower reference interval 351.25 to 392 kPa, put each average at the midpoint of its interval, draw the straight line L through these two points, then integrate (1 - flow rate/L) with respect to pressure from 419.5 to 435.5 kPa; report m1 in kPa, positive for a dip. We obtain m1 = -2.1 kPa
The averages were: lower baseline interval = 67.2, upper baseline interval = 52.5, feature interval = 67.2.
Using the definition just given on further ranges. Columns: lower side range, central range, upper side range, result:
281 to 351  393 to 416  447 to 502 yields -3.66 kPa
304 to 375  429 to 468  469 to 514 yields -3.26 kPa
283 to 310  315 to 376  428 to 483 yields -4.99 kPa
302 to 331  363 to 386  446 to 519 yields -3.04 kPa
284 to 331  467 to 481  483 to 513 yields 0.35 kPa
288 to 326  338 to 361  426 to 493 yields -2.82 kPa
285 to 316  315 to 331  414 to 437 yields -0.03 kPa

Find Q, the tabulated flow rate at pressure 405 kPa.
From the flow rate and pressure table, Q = 68.1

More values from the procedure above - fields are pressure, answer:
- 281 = 62.1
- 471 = 53.7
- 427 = 66.2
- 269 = 60.6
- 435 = 65.3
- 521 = 51.4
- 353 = 69.8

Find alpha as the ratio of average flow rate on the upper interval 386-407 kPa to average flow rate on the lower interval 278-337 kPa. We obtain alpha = 1.09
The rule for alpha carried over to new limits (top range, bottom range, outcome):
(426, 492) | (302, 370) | 0.90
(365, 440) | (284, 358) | 1.05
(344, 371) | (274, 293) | 1.10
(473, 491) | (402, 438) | 0.77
